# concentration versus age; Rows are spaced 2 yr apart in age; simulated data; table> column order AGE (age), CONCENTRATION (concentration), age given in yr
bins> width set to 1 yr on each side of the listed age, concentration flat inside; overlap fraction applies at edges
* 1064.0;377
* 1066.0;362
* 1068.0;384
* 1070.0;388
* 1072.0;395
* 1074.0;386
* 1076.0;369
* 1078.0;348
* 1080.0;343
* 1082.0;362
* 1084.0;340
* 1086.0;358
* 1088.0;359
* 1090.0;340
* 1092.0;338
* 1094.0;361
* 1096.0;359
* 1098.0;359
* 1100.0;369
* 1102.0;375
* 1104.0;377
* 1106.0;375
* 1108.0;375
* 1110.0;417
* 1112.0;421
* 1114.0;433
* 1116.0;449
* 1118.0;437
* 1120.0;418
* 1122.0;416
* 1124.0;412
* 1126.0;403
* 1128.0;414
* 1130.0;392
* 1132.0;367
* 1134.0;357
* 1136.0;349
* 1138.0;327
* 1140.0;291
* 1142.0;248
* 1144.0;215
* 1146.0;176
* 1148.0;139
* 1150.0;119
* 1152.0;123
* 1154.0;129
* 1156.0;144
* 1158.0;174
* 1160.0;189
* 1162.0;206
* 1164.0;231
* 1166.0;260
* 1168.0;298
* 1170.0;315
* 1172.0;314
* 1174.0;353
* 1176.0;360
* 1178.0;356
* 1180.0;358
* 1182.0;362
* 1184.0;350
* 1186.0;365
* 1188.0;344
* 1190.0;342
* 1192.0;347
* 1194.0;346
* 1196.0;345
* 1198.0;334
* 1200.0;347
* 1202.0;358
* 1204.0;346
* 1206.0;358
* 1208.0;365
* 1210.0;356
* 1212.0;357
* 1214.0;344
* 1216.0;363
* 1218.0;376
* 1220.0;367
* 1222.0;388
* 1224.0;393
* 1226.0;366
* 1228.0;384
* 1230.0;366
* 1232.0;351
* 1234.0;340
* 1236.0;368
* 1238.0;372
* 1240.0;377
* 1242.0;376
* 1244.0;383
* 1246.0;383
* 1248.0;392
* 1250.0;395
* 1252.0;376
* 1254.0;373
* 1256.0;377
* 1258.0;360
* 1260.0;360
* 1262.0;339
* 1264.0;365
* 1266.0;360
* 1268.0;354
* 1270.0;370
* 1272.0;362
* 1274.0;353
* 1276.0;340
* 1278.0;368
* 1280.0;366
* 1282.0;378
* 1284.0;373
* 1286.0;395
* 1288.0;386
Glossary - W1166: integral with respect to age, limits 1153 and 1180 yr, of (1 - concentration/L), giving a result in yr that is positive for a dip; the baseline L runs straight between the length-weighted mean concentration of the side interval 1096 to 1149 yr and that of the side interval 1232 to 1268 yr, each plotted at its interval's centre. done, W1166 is 7.6 yr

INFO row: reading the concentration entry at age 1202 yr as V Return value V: 358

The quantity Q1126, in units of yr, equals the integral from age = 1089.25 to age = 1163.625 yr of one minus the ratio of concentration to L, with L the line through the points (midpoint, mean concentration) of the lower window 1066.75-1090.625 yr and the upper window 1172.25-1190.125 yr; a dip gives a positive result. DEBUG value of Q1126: 8.7 yr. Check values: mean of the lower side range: 365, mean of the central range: 318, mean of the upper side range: 353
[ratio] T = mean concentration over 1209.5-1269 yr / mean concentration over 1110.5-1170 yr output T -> 1.25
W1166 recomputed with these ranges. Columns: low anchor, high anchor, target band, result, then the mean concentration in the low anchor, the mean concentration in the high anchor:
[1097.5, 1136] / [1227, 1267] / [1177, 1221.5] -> 3.0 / 397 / 370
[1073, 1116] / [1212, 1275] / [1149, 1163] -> 8.1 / 372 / 369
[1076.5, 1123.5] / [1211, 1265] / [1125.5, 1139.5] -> 0.3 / 380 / 370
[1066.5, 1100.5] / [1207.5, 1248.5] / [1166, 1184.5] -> 1.6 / 362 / 370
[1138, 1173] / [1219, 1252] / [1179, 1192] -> -3.8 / 213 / 375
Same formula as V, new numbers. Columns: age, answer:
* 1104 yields 377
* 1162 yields 206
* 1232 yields 351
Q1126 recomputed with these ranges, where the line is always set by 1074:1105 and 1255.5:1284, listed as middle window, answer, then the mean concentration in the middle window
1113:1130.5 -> -3.0 yr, 420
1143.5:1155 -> 6.8 yr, 147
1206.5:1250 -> -1.2 yr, 370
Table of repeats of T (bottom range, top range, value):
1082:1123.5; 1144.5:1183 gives 0.63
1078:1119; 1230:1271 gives 0.98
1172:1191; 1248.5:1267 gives 1.04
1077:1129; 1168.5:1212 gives 0.91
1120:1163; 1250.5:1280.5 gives 1.34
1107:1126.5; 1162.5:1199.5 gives 0.79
